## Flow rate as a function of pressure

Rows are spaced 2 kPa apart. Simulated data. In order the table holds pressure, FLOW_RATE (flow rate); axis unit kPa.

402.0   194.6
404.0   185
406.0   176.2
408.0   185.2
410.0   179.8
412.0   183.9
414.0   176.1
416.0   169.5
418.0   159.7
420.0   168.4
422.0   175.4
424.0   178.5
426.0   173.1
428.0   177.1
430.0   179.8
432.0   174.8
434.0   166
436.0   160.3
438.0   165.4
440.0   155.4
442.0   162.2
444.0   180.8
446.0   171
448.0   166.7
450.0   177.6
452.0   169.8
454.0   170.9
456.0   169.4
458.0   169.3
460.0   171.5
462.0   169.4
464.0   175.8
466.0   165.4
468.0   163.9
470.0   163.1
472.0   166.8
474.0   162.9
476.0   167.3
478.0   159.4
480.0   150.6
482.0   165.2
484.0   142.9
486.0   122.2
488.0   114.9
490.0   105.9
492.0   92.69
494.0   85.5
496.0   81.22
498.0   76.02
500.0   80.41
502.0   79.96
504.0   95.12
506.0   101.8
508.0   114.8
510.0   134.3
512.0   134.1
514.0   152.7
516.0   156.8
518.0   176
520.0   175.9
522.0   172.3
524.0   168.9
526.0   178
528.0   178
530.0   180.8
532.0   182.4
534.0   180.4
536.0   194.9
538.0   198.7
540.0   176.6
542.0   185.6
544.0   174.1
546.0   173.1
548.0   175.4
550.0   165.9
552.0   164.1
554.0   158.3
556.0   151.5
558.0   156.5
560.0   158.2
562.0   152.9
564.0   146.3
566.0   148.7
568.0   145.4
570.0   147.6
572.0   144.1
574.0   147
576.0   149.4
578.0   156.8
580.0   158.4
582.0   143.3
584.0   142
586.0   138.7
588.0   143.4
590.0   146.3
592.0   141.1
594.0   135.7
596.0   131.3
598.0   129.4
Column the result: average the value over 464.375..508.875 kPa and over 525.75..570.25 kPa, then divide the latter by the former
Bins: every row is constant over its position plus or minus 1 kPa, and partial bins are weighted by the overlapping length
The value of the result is 1.3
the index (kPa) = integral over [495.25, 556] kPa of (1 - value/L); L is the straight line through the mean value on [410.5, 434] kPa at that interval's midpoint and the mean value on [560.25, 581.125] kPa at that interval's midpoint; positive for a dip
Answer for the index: 1.61 kPa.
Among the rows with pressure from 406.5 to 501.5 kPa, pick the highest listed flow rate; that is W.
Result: 185.2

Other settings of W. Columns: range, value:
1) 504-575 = 198.7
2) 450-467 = 177.6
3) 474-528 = 178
